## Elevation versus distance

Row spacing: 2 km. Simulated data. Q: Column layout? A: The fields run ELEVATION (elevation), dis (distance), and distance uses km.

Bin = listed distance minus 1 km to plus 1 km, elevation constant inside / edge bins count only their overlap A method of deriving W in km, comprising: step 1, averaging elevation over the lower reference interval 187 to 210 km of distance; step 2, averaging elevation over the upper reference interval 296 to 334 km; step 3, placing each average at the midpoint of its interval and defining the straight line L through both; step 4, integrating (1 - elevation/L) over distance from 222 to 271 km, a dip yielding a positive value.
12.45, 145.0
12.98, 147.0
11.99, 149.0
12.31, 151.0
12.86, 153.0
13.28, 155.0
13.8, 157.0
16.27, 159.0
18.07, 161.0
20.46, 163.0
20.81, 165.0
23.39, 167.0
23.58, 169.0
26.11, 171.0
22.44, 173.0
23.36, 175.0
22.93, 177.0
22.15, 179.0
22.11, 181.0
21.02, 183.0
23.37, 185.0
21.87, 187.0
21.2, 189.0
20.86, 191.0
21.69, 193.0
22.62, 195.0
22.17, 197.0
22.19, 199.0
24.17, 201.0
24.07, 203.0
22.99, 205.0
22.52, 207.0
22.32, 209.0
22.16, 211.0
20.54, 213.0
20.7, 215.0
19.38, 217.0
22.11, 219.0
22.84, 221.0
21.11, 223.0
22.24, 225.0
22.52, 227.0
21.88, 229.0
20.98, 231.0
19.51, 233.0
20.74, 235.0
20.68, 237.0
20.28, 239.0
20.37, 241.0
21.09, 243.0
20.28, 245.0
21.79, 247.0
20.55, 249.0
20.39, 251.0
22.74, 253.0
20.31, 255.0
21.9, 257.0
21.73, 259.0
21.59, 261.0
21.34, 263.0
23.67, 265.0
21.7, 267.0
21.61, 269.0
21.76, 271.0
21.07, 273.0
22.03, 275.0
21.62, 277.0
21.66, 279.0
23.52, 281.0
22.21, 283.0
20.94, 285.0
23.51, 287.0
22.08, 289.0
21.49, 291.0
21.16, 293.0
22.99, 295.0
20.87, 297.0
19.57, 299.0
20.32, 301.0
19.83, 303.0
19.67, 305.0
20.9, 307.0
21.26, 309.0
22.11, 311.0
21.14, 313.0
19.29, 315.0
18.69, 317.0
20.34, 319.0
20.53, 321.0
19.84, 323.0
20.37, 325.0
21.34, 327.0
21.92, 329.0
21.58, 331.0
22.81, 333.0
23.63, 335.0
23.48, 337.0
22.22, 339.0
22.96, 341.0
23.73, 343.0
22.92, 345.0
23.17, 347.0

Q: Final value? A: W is 0.9 km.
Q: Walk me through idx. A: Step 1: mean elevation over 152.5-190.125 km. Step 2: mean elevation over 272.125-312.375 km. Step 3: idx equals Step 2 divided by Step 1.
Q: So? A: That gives 1.0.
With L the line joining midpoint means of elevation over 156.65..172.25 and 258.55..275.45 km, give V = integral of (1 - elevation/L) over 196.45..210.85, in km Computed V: -1.24 km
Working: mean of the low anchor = 20.6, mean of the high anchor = 21.8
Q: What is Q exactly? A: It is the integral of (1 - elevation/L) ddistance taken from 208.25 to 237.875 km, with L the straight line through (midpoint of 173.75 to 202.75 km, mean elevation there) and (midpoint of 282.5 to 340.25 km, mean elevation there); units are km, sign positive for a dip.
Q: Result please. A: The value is 0.9 km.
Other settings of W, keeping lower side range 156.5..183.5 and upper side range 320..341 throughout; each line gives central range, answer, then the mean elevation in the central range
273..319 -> 1.1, 21.2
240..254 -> 0.3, 21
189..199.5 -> -0.2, 21.8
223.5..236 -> 0.1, 21.3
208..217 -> 0.1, 21.2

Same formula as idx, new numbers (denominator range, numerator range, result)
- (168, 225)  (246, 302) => 0.97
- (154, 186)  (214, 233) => 1.03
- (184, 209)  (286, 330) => 0.93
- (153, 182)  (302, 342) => 1.04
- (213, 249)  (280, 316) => 1.01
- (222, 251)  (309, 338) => 1.01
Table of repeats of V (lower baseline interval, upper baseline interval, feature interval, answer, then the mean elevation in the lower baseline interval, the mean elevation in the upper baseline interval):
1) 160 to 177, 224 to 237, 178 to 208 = -0.6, 22.3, 21.3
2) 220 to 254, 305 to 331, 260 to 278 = -0.7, 21.2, 20.6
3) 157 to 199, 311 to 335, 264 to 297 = -1.4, 21.6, 20.9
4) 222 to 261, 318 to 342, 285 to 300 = -0.1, 21.1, 21.8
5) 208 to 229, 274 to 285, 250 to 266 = 0.2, 21.6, 22.1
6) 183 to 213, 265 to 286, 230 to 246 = 1.2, 22.3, 21.9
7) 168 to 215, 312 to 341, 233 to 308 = 1.6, 22.5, 21.3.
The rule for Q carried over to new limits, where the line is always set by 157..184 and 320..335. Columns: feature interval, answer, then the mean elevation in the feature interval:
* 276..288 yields -0.5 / 22.2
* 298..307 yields 0.6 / 20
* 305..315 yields 0.2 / 21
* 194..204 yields -0.8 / 23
